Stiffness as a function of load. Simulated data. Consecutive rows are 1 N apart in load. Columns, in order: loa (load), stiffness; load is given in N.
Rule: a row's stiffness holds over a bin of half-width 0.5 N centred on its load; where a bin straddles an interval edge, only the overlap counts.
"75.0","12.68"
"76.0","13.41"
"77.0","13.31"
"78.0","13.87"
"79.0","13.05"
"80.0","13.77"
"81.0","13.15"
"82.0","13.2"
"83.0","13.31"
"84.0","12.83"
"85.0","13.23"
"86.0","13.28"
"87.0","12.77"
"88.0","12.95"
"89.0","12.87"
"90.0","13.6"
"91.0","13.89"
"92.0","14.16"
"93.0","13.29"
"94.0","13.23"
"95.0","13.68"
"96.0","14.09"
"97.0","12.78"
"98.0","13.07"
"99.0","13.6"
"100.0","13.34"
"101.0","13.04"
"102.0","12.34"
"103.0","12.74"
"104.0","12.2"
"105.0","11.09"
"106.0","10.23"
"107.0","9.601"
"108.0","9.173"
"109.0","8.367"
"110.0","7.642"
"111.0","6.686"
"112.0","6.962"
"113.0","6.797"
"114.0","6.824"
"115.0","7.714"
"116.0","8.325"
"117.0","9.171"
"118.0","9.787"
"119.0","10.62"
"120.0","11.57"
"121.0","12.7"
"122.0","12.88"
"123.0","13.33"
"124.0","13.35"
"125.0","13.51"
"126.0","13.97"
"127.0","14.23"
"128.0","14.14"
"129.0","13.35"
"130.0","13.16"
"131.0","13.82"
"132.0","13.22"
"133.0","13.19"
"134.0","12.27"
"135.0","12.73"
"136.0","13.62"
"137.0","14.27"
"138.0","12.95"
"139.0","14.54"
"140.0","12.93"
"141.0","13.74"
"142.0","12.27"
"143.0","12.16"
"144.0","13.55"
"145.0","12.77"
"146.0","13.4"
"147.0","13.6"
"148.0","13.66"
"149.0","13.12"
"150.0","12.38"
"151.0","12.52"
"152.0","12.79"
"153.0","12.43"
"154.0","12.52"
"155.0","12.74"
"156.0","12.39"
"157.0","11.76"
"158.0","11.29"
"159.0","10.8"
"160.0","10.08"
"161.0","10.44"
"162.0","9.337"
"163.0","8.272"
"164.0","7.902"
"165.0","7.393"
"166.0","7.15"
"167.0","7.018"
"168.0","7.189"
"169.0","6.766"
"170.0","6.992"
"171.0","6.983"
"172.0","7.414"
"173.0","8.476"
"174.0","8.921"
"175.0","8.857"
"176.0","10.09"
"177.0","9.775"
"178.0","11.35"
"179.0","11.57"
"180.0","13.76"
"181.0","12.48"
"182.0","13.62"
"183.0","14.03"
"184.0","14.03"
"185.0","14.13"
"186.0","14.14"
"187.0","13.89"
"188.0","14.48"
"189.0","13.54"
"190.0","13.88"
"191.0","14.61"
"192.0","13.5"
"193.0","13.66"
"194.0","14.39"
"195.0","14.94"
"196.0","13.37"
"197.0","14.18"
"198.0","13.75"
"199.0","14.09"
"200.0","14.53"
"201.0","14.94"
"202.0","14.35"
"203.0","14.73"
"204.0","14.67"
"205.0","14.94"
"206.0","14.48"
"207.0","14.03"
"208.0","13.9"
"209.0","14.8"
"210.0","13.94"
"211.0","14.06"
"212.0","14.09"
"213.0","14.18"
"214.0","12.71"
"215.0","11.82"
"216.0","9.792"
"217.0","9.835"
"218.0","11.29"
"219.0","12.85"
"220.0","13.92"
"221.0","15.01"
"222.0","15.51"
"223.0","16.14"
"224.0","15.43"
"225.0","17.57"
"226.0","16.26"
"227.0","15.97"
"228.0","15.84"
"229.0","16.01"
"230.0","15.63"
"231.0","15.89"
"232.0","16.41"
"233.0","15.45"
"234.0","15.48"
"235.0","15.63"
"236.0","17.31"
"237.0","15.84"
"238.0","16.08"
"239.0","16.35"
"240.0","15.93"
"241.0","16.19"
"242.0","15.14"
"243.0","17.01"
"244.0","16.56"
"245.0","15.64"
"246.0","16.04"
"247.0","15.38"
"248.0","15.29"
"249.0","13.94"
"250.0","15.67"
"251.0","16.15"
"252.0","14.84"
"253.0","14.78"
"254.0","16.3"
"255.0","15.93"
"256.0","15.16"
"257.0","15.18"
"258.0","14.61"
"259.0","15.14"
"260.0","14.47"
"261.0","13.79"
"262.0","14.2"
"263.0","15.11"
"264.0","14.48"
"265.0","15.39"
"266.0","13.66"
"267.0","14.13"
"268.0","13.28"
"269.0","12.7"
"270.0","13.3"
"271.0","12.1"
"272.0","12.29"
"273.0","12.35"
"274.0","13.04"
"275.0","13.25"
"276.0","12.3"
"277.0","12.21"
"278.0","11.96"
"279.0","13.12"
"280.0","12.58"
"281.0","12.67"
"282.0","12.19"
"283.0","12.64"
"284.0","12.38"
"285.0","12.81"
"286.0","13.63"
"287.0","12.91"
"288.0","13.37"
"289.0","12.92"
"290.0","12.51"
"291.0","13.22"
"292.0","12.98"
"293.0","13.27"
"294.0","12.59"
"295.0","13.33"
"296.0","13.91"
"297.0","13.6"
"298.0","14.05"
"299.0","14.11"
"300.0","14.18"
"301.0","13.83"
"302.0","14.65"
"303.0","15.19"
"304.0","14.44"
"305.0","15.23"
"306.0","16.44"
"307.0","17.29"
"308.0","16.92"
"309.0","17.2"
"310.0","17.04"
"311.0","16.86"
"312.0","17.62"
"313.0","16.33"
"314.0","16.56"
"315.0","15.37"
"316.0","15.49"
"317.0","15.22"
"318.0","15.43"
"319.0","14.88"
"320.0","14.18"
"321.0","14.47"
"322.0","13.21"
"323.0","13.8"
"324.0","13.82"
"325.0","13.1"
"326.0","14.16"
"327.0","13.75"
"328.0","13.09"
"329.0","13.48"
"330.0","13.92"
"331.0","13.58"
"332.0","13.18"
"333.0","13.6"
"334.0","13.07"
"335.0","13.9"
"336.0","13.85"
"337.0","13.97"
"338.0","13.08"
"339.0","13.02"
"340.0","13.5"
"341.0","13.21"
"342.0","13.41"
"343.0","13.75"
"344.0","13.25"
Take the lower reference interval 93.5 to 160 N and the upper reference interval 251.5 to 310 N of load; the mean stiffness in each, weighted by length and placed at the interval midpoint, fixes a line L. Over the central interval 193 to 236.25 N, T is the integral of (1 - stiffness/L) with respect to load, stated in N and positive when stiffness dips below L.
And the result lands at -4.58 N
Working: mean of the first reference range 12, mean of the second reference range 13.9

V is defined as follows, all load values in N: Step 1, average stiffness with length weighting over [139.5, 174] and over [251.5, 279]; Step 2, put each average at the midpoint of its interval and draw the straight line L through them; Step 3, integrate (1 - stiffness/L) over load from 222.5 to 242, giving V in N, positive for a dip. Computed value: -4.7 N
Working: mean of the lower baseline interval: 10.7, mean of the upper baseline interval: 13.9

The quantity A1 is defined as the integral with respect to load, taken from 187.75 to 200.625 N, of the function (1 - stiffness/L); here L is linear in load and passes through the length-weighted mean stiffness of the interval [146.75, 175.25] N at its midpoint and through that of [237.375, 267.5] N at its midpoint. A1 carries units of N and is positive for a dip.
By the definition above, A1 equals -2.3 N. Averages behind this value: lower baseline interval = 10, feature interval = 14.1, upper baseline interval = 15.3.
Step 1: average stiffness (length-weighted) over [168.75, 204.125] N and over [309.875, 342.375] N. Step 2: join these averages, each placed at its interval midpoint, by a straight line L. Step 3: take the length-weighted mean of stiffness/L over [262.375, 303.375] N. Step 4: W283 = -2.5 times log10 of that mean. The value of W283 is 0.04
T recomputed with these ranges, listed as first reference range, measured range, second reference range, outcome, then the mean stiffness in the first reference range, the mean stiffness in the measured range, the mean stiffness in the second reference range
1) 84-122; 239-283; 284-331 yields -1.91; 11.3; 14.3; 14.5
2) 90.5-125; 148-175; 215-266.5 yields 6.05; 11.2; 9.86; 15.1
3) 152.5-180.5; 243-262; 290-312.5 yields -3.42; 9.63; 15.3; 14.9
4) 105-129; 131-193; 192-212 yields 3.38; 10.4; 11.7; 14.3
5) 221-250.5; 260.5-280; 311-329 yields 2.73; 15.9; 13.3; 14.8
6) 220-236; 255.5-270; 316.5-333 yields 0.80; 15.9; 14.3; 13.9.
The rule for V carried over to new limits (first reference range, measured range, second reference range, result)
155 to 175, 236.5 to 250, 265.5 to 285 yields -4.9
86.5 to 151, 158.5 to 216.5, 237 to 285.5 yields 5.3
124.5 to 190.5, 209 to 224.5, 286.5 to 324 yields -0.5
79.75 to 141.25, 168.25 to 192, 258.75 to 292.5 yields 2.1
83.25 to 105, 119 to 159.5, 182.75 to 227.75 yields 1.7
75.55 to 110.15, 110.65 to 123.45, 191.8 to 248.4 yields 3.5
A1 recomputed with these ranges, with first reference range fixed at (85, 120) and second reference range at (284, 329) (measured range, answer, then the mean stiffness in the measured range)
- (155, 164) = 1.19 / 10.5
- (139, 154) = -1.35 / 13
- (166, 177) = 3.93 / 7.92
